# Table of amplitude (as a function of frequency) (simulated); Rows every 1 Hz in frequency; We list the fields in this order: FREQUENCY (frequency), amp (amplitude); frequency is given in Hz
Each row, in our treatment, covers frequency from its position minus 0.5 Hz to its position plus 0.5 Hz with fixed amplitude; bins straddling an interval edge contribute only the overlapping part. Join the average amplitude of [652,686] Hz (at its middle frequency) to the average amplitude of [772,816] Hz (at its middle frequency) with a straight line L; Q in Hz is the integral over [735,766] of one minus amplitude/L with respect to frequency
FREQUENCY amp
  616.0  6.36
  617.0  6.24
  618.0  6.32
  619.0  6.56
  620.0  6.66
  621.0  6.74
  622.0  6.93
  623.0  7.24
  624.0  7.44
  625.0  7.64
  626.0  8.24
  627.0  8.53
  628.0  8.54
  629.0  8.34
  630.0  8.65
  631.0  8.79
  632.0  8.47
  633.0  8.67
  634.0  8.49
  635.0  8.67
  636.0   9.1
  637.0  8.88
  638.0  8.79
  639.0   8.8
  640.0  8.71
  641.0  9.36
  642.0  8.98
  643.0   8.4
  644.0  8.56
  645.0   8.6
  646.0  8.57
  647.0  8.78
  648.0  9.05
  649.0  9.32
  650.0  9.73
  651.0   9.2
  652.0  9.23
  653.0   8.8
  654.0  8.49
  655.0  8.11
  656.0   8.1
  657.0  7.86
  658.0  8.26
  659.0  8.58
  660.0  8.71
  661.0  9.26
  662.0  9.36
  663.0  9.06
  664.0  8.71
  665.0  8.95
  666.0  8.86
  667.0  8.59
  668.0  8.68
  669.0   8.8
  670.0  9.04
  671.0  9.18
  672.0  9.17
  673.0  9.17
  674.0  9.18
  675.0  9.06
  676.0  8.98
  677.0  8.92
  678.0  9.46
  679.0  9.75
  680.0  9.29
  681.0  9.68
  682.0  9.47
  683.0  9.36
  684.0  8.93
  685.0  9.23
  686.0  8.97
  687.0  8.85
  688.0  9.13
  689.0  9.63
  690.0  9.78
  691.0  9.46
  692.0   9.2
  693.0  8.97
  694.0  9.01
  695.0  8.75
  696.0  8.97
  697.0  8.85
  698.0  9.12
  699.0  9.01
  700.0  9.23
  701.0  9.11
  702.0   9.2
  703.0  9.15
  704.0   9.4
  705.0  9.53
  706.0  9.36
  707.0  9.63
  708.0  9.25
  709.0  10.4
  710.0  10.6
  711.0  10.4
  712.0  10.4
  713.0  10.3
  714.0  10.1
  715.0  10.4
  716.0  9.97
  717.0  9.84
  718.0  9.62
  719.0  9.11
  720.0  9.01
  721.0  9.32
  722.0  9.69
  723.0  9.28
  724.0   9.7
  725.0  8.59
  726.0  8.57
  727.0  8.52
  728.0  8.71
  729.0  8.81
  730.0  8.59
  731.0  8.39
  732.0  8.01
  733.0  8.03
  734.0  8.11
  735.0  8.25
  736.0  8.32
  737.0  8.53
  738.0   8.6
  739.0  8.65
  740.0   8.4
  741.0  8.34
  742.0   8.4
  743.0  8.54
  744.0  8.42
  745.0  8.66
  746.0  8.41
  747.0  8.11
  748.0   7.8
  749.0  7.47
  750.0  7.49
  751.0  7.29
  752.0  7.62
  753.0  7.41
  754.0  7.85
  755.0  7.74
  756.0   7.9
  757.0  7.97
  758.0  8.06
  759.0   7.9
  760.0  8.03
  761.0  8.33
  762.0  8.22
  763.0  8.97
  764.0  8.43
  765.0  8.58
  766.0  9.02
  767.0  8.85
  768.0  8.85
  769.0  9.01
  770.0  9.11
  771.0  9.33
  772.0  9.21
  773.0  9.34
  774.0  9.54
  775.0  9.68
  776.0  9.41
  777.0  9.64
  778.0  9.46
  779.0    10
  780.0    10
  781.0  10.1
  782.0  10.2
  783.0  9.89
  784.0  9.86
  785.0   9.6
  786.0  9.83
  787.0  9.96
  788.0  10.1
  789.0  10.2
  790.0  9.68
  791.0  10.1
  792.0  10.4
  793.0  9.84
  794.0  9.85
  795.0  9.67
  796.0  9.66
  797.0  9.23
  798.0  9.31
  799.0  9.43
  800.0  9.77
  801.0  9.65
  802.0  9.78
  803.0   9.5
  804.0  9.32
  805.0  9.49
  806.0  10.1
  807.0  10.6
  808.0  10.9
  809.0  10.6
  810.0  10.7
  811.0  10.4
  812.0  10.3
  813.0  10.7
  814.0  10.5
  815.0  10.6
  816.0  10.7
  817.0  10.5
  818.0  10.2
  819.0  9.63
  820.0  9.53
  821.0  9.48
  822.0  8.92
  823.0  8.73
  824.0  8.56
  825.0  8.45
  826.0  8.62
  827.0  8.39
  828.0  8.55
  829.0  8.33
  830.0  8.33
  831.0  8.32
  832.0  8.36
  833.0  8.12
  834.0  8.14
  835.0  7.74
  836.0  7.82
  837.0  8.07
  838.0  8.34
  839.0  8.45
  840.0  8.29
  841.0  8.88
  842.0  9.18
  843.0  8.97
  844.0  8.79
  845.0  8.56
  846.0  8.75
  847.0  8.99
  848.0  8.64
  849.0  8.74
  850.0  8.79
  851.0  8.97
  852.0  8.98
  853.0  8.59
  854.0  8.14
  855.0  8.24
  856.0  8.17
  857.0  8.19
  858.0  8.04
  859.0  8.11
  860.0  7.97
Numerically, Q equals 4.6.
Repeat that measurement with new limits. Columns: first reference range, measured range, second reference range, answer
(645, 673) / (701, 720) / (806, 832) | -1.4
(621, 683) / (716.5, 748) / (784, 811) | 2.4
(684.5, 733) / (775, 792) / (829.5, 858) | -2.0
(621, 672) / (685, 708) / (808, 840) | -1.1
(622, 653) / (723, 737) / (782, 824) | 1.2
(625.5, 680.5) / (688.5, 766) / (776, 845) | 2.5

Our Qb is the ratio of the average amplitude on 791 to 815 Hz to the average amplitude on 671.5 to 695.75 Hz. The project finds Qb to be 1.1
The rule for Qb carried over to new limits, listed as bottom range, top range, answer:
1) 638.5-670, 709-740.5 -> 1.04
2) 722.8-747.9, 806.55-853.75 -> 1.07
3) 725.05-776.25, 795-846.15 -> 1.10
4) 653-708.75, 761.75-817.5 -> 1.08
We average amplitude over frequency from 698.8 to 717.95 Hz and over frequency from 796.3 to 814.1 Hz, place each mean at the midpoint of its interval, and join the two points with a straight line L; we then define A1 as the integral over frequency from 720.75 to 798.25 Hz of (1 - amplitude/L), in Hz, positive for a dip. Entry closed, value 7.9 Hz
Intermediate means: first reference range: 9.76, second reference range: 10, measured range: 8.88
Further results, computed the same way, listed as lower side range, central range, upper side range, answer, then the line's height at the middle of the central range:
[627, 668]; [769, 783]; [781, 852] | -0.6 Hz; 9.22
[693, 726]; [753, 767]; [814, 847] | 1.5 Hz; 9.22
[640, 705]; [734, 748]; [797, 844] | 1.1 Hz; 9.14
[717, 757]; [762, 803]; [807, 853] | -3.7 Hz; 8.76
